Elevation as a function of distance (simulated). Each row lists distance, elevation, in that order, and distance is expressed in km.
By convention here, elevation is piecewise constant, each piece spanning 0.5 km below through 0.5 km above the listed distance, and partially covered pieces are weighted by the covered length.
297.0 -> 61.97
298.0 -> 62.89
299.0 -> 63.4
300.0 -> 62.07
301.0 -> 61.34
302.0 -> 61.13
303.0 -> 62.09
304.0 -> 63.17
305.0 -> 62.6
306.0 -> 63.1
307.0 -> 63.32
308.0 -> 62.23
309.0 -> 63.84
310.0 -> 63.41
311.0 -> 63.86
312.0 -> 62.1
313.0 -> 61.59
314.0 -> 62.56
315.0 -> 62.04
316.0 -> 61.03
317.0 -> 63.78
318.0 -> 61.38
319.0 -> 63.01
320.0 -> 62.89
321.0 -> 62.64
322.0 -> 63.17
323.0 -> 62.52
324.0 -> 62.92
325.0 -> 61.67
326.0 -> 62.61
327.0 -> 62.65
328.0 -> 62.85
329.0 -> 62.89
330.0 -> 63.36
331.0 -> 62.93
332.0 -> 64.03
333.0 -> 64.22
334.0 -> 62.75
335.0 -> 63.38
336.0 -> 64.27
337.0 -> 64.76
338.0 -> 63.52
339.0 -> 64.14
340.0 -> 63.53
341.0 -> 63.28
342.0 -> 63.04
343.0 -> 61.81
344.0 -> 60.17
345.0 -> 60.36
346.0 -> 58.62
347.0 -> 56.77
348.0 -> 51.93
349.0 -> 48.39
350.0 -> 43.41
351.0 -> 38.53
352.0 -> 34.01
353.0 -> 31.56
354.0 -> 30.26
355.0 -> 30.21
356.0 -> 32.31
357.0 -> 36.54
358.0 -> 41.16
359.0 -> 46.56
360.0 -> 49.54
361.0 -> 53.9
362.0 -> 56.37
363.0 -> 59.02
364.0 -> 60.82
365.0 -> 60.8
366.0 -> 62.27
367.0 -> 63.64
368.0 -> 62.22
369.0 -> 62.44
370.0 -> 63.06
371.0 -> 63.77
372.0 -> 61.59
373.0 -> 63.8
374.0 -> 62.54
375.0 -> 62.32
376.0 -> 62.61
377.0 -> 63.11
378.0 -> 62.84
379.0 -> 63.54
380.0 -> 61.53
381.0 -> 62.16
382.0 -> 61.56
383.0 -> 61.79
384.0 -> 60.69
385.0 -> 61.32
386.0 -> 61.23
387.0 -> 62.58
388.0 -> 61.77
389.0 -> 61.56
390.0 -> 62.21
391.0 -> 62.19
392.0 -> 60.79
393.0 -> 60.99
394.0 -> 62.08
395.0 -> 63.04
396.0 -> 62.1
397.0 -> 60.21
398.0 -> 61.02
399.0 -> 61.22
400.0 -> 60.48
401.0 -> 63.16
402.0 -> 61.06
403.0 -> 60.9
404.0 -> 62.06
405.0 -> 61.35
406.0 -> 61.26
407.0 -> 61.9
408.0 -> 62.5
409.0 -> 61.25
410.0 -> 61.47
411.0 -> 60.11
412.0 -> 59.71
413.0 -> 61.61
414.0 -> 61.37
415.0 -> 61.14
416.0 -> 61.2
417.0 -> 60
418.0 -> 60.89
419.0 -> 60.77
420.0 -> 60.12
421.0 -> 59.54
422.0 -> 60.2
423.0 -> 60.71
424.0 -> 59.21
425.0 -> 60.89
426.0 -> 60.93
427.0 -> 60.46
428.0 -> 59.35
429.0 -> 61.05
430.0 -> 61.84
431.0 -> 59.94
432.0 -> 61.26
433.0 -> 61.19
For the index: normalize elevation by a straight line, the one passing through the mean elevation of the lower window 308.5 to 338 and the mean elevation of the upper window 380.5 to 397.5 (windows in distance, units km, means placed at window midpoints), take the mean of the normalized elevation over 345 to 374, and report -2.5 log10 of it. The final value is 0.21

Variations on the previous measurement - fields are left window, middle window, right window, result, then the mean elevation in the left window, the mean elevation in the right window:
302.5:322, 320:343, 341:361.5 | -0.156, 62.7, 46.9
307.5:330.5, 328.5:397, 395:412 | 0.078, 62.7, 61.4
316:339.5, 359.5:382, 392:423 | 0.017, 63.1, 61.1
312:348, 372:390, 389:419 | -0.009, 62.3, 61.3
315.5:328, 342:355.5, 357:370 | 0.232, 62.5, 56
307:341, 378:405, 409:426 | -0.007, 63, 60.6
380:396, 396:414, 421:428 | -0.004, 61.7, 60.3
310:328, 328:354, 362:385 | 0.097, 62.5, 62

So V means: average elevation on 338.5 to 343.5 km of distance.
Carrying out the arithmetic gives 63.2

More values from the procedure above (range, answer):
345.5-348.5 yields 55.8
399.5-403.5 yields 61.4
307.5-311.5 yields 63.3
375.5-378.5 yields 62.9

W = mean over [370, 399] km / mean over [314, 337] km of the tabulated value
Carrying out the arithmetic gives 0.99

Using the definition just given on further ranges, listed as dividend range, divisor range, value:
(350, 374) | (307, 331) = 0.81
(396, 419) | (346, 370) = 1.25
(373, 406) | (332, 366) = 1.17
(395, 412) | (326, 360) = 1.14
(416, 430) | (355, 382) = 1.05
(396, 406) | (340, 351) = 1.09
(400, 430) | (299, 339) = 0.97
